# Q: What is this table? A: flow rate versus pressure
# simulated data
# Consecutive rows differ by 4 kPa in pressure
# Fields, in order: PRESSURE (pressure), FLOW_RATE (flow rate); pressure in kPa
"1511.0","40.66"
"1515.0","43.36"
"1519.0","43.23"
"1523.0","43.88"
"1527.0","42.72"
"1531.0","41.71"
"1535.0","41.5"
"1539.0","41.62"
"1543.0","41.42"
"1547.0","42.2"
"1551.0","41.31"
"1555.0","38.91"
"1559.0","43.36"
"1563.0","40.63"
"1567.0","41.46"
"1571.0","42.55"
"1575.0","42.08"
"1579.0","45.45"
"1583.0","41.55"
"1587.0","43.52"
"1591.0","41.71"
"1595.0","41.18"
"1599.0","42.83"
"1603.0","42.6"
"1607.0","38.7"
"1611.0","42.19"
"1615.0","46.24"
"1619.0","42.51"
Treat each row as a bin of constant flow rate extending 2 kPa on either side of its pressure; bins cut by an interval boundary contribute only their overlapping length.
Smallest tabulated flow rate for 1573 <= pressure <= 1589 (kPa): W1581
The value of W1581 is 41.55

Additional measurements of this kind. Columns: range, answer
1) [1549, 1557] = 38.91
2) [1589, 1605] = 41.18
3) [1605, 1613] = 38.7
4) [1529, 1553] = 41.31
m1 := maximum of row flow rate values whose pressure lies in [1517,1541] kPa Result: 43.88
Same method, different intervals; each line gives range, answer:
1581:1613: 43.52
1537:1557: 42.2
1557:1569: 43.36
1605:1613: 42.19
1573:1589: 45.45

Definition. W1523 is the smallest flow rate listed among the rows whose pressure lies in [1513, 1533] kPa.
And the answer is 41.71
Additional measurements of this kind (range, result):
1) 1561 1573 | 40.63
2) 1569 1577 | 42.08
